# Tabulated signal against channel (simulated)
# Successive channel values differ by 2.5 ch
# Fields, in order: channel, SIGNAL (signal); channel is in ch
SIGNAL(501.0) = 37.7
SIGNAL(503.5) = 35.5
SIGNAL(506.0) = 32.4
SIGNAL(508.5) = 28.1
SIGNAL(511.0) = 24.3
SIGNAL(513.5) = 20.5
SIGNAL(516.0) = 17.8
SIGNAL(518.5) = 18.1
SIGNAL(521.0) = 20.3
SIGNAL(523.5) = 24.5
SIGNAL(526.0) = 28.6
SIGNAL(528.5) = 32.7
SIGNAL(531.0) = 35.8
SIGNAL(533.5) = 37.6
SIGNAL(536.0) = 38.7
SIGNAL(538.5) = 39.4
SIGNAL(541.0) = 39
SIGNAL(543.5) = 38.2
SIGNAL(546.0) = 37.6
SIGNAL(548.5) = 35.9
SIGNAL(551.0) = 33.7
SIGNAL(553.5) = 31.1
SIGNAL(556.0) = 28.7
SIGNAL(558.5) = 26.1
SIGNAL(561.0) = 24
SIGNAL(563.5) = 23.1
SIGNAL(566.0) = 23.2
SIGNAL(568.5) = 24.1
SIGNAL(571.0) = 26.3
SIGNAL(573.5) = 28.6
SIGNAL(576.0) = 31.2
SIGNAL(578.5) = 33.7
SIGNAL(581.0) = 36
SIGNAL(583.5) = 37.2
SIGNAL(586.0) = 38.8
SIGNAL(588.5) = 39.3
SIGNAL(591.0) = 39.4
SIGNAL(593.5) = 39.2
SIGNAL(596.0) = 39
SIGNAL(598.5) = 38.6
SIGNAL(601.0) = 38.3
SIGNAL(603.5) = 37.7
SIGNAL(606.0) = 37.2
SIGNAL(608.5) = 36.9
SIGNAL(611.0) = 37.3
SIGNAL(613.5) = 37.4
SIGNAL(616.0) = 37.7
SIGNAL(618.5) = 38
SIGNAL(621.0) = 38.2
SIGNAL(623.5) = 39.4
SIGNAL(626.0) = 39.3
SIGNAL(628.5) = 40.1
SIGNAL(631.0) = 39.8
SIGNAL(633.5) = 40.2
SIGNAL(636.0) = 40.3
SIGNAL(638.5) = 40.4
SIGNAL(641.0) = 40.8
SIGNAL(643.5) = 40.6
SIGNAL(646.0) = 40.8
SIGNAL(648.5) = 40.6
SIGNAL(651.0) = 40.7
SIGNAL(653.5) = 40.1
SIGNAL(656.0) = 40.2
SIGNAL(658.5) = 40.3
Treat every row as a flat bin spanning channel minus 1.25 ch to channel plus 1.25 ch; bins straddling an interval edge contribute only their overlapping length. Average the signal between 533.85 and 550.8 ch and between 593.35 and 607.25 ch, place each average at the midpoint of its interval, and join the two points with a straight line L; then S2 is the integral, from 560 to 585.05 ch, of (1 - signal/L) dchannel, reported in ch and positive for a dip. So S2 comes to 6.0 ch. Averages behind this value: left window 37.8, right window 38.3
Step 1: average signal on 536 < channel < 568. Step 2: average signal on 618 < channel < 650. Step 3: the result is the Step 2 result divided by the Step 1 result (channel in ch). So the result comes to 1.3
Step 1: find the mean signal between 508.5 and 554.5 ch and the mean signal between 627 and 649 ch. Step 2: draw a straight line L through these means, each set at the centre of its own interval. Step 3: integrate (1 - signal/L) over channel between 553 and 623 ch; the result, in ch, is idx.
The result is 4.1 ch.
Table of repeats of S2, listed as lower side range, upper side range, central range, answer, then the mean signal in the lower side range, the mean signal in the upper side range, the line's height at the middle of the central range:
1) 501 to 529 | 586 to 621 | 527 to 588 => -2.00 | 26.1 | 38.2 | 31.9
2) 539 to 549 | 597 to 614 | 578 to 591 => 0.11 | 37.9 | 37.7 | 37.8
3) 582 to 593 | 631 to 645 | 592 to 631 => 1.13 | 38.6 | 40.4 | 39.5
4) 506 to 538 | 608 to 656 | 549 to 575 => 3.85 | 27.7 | 39.5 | 32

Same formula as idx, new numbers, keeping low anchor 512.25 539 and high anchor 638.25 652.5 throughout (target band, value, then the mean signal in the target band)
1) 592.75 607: -1.0 ch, 38.3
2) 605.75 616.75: -0.1 ch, 37.3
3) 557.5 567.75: 2.6 ch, 24.1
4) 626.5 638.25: -0.2 ch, 40.1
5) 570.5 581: 0.8 ch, 30.9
